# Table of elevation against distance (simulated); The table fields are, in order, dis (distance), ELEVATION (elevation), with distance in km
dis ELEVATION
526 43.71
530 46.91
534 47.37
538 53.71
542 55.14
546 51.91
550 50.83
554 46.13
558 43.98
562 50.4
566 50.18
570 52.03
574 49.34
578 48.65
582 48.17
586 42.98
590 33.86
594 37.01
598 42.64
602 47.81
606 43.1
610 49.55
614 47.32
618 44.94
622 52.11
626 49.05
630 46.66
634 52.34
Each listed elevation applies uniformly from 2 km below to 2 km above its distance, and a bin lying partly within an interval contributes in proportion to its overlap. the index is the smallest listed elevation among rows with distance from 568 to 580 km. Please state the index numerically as 48.65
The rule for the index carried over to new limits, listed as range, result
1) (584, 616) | 33.86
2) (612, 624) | 44.94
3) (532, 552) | 47.37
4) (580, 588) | 42.98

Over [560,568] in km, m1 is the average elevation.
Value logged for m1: 50.3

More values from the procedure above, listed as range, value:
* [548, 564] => 47.8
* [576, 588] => 46.6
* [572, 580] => 49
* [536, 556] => 51.5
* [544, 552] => 51.4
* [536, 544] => 54.4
